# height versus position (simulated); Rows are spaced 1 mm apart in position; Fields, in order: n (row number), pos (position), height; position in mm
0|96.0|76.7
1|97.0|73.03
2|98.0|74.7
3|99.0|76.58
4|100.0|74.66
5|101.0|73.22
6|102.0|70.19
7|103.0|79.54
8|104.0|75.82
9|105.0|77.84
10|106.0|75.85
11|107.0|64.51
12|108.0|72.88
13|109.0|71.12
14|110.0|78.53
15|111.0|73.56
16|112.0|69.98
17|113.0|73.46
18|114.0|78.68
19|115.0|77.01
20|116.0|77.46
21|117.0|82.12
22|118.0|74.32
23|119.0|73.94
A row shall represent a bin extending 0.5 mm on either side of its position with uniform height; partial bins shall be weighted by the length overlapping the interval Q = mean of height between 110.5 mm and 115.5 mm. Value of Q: 74.5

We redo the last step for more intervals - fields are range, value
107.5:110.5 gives 74.2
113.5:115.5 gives 77.8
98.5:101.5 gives 74.8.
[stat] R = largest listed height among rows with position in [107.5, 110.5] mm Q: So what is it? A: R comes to 78.53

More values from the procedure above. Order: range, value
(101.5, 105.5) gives 79.54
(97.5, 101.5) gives 76.58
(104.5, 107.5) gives 77.84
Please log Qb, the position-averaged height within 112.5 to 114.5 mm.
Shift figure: 76.1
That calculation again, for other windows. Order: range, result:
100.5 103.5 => 74.3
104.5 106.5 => 76.8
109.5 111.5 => 76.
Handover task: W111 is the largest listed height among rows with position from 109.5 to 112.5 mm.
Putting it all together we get 78.53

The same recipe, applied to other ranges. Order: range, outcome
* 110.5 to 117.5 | 82.12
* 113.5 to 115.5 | 78.68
